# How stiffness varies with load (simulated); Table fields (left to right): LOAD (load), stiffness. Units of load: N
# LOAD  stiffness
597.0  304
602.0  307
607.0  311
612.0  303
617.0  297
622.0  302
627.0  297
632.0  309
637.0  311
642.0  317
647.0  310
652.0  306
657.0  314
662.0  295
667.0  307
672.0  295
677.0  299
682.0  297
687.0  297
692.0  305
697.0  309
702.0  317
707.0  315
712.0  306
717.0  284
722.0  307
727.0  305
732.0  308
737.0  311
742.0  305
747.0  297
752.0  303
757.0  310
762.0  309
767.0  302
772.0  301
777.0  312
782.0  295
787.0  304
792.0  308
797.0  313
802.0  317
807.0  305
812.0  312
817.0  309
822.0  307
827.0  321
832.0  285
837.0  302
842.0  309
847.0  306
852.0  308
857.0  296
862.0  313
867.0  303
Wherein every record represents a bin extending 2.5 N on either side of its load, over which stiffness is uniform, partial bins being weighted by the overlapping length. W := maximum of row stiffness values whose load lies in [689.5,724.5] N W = 317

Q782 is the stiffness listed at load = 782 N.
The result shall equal 295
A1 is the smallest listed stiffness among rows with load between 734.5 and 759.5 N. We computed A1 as 297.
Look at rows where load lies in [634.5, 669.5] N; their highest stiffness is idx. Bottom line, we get 317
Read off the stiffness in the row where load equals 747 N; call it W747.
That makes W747 297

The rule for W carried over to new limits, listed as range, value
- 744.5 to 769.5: 310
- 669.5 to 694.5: 305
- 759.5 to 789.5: 312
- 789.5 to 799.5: 313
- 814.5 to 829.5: 321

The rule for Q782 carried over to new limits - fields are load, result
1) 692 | 305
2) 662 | 295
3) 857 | 296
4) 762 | 309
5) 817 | 309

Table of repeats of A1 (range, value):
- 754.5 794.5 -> 295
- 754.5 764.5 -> 309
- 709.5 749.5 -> 284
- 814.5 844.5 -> 285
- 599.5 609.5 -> 307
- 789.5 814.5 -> 305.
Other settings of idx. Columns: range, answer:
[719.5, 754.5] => 311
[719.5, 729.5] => 307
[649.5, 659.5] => 314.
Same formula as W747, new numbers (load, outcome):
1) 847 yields 306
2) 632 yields 309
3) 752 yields 303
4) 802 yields 317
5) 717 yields 284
